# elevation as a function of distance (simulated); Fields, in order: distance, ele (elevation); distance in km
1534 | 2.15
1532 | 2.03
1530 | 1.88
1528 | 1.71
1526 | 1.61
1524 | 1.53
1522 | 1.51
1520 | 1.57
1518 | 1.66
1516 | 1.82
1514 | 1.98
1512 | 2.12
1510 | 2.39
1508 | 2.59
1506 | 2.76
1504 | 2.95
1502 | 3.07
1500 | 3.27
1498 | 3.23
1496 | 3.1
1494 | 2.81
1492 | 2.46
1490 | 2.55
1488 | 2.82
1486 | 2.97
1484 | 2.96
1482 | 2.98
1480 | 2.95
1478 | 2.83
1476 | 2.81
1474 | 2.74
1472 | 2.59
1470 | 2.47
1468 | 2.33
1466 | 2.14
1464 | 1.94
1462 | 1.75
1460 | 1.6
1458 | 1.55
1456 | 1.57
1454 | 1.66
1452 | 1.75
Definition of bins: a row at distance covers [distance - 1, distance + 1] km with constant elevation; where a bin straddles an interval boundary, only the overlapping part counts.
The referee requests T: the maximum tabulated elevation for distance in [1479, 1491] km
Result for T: 2.98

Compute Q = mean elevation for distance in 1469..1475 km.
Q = 2.6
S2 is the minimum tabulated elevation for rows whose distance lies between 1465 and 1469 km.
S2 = 2.14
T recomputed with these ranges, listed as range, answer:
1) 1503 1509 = 2.95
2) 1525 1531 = 1.88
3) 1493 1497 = 3.1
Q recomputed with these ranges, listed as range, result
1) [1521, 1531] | 1.65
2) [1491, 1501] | 2.97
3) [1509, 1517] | 2.08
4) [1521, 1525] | 1.52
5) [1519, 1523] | 1.54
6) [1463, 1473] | 2.29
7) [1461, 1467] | 1.94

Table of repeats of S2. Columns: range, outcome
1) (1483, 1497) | 2.46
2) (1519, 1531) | 1.51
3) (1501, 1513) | 2.12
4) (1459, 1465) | 1.6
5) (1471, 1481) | 2.59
